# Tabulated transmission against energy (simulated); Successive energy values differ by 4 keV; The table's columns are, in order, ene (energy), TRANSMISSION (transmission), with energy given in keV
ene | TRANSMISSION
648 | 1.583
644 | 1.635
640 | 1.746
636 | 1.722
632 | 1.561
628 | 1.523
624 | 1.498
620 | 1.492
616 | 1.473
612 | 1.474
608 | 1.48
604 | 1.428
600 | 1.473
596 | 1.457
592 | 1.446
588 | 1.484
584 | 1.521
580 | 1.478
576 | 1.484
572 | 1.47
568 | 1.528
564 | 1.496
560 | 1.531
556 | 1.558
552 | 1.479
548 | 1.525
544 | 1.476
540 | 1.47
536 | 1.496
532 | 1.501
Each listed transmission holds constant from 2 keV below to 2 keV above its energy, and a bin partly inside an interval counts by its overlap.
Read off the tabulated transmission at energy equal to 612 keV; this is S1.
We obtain 1.474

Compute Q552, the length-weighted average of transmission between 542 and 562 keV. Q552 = 1.51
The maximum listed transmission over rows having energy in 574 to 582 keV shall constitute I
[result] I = 1.484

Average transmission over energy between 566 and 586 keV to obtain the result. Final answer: 1.5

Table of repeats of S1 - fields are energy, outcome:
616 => 1.473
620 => 1.492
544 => 1.476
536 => 1.496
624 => 1.498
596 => 1.457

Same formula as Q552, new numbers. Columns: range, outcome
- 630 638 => 1.64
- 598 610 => 1.46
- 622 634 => 1.53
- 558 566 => 1.51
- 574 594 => 1.48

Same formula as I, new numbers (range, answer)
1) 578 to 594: 1.521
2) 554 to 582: 1.558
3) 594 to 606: 1.473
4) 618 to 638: 1.722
